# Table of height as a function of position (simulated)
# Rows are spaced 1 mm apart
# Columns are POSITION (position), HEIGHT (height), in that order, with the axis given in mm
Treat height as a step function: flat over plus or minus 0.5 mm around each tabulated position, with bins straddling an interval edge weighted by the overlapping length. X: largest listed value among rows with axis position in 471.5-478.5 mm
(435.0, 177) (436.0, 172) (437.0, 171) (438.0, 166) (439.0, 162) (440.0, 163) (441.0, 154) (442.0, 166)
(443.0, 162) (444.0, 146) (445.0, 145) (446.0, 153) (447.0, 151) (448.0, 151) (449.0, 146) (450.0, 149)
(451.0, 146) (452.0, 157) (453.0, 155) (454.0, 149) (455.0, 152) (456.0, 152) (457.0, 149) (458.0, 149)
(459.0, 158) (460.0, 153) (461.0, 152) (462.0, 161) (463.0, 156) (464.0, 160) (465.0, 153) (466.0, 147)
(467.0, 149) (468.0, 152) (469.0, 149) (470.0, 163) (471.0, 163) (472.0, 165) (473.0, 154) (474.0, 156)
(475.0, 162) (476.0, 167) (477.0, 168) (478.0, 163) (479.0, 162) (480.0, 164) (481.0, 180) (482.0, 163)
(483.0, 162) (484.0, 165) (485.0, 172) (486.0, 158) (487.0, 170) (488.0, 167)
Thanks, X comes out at 168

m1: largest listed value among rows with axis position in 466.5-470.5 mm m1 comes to 163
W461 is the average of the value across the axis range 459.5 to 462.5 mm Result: 155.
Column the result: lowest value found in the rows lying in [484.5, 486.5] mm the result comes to 158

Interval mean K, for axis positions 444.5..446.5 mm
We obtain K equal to 149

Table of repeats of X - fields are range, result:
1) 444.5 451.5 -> 153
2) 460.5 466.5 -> 161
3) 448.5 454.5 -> 157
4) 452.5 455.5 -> 155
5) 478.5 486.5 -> 180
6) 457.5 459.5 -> 158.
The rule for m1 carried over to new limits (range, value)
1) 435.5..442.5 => 172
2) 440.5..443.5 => 166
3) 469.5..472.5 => 165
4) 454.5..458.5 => 152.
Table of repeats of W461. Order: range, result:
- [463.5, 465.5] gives 156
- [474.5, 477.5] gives 166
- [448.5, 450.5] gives 148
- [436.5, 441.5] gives 163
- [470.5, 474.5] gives 160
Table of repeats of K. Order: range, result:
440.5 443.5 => 161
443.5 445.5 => 146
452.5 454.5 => 152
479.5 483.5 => 167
